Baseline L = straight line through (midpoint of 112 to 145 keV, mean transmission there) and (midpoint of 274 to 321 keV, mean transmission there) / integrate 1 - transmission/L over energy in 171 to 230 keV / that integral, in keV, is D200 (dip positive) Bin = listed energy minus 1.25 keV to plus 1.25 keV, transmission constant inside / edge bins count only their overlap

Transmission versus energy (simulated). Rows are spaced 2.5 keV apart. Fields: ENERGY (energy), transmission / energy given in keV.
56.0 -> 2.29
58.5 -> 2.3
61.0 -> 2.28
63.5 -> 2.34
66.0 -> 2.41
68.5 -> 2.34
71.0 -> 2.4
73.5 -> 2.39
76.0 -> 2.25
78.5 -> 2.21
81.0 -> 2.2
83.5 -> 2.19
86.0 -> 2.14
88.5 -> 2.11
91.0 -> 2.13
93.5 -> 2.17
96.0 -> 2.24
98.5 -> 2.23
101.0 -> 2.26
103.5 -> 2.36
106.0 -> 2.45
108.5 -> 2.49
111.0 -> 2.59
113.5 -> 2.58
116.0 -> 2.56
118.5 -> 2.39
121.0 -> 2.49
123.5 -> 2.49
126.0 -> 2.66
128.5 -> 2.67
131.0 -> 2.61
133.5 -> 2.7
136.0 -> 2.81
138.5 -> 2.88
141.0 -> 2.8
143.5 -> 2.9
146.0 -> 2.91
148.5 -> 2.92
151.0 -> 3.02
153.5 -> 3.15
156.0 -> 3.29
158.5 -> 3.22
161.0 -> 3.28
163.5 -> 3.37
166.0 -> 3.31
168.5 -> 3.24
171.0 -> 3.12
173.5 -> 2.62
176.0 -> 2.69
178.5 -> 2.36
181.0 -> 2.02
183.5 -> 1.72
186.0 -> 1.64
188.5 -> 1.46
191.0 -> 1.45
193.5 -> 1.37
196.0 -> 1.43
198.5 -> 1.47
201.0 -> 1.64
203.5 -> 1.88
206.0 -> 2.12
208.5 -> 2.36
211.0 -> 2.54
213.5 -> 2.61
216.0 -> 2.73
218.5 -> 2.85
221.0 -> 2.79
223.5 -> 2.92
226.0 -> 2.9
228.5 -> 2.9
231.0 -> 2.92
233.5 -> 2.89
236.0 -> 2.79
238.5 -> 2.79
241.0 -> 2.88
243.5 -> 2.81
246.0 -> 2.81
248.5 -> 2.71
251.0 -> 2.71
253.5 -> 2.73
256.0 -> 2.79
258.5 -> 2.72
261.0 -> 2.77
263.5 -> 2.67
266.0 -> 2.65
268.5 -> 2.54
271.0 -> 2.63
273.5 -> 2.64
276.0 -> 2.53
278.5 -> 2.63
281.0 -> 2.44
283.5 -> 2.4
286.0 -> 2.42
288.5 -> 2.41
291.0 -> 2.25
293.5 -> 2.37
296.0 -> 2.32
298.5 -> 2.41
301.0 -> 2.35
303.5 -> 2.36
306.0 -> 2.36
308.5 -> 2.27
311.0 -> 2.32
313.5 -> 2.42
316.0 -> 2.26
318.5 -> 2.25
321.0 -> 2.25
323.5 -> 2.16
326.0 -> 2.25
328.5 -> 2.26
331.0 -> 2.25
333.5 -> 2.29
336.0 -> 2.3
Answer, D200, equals 7.4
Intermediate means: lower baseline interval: 2.66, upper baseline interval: 2.38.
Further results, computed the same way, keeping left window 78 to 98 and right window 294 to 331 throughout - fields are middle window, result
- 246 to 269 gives -4.4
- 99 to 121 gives -2.7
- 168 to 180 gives -2.9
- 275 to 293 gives -1.2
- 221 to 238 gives -4.7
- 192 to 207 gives 4.0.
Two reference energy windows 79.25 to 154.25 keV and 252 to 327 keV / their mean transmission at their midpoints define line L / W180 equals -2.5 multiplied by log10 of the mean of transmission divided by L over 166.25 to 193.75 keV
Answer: 0.13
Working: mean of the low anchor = 2.53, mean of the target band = 2.22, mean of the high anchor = 2.45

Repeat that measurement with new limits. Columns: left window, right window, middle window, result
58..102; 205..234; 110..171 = -0.17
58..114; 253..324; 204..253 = -0.13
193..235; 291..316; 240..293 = -0.11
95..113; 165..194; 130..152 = -0.22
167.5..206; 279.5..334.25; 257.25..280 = -0.19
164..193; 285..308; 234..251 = -0.19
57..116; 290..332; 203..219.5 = -0.07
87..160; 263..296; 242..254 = -0.10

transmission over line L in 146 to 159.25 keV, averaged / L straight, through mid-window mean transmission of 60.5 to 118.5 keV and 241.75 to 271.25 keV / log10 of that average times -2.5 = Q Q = -0.25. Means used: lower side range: 2.32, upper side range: 2.72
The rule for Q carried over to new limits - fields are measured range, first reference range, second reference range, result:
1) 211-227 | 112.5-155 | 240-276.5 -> -0.02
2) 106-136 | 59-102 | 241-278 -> -0.10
